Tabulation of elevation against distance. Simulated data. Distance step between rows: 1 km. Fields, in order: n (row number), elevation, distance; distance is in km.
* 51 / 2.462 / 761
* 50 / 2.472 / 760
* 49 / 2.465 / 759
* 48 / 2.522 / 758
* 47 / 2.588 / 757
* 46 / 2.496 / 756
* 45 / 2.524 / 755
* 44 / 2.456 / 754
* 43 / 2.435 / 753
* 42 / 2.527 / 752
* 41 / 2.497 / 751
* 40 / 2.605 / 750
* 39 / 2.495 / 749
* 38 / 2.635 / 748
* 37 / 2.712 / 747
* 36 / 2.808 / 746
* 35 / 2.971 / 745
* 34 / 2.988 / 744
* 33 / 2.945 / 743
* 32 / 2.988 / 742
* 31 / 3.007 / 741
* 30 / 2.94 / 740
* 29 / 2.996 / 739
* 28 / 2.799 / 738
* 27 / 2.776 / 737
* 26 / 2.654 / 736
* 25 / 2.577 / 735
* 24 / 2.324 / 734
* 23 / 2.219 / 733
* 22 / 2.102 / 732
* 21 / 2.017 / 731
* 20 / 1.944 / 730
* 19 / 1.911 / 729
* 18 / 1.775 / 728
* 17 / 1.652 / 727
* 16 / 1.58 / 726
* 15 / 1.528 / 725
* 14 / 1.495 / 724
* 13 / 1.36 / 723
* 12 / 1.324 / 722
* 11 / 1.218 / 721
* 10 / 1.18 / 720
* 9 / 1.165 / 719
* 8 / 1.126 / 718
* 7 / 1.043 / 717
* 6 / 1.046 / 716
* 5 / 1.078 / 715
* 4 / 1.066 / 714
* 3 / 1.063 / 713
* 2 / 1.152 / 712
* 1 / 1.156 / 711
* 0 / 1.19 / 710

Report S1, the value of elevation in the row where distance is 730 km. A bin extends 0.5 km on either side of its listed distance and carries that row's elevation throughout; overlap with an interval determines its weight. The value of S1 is 1.944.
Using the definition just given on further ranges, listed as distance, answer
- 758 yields 2.522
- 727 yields 1.652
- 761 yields 2.462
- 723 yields 1.36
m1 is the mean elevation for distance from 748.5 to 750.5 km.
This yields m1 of 2.55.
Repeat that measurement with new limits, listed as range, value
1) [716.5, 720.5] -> 1.13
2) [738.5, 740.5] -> 2.97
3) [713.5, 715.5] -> 1.07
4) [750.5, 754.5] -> 2.48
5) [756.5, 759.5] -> 2.52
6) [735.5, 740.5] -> 2.83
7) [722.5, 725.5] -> 1.46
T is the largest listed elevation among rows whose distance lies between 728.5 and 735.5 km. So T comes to 2.577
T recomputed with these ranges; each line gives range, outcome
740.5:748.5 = 3.007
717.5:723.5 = 1.36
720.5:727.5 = 1.652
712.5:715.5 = 1.078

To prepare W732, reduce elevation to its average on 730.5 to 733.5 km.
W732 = 2.11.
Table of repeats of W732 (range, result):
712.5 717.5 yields 1.06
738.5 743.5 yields 2.98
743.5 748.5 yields 2.82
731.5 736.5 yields 2.38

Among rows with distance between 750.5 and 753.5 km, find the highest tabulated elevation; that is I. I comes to 2.527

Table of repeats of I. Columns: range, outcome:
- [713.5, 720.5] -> 1.18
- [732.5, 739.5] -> 2.996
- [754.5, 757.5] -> 2.588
